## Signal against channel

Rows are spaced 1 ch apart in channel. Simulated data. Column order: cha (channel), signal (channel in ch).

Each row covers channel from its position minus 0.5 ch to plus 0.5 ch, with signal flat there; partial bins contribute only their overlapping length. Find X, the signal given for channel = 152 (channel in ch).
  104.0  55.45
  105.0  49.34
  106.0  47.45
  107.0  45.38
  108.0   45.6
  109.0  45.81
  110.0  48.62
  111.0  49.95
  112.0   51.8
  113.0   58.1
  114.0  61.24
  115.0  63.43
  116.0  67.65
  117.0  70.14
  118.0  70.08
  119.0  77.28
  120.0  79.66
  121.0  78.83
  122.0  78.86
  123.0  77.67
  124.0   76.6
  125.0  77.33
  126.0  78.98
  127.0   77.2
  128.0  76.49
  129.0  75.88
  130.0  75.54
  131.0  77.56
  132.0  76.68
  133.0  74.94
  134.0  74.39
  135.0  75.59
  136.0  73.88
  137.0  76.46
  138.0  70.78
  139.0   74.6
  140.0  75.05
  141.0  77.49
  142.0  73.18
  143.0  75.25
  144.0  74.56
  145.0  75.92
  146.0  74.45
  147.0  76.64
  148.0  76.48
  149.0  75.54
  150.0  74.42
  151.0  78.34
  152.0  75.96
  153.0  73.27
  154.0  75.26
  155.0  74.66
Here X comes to 75.96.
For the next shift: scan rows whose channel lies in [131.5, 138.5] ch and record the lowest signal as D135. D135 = 70.78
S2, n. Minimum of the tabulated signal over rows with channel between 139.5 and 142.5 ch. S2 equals 73.18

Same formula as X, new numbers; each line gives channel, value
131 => 77.56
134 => 74.39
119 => 77.28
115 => 63.43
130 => 75.54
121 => 78.83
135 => 75.59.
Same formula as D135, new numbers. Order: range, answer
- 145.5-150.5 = 74.42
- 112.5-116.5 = 58.1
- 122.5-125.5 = 76.6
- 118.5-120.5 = 77.28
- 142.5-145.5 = 74.56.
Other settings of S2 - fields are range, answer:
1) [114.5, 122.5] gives 63.43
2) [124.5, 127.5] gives 77.2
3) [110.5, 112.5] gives 49.95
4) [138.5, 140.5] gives 74.6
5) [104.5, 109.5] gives 45.38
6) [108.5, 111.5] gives 45.81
